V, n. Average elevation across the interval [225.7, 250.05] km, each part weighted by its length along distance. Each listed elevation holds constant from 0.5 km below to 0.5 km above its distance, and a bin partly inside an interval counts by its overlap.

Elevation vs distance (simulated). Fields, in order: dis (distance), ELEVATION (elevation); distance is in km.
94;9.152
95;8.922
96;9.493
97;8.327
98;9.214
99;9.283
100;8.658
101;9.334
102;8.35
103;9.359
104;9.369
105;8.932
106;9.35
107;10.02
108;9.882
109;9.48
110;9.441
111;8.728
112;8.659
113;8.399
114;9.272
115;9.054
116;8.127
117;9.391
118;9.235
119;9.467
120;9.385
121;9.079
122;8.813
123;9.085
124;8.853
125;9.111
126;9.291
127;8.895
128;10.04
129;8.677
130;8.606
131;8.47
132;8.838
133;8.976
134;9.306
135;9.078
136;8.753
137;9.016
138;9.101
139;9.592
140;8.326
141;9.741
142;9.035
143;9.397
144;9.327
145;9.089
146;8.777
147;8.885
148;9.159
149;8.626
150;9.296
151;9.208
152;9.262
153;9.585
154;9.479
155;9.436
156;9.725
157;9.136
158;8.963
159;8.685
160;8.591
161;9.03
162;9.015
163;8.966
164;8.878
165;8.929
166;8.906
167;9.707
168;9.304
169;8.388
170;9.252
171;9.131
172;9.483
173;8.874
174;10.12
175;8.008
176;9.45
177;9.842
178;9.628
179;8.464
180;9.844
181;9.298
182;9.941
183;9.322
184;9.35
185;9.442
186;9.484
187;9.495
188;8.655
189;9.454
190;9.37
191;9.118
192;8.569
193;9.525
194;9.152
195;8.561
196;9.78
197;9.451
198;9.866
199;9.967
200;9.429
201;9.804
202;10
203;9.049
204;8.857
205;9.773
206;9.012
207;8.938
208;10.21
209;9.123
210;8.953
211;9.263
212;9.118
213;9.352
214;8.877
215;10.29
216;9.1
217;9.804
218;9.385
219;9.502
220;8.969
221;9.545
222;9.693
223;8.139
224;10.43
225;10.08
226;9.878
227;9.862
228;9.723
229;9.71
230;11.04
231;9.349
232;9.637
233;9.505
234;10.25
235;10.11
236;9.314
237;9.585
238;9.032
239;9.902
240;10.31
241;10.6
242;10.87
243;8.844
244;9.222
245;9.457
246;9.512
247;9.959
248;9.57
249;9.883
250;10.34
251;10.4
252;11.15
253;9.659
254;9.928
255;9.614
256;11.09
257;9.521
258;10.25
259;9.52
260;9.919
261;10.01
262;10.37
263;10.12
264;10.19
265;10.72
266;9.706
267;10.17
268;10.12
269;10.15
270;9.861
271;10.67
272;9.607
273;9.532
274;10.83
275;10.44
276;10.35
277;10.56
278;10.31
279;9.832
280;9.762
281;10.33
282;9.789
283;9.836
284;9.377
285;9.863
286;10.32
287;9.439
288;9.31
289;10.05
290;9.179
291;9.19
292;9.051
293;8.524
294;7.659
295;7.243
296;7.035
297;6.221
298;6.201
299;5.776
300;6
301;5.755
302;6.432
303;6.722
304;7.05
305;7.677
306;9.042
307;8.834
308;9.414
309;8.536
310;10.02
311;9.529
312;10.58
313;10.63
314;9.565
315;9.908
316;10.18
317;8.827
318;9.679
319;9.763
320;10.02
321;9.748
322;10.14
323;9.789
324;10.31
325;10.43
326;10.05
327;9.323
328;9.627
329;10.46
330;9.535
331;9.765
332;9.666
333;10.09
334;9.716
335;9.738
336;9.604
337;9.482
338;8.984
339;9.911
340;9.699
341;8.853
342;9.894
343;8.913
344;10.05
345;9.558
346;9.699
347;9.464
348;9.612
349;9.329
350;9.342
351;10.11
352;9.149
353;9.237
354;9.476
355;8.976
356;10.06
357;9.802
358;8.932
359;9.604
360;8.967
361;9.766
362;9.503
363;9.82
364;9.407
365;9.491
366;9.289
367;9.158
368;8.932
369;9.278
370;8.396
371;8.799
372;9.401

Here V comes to 9.81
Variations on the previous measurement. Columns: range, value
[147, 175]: 9.13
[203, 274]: 9.78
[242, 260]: 9.91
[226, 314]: 9.44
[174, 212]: 9.34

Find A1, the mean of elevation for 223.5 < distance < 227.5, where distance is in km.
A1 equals 10.1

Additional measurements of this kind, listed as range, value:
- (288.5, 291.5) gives 9.47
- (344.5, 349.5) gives 9.53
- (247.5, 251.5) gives 10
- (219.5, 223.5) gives 9.09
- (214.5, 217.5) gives 9.73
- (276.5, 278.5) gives 10.4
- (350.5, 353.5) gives 9.5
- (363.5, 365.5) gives 9.45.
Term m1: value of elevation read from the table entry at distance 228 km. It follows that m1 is 9.723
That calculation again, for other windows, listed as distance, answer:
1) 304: 7.05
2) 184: 9.35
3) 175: 8.008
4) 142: 9.035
